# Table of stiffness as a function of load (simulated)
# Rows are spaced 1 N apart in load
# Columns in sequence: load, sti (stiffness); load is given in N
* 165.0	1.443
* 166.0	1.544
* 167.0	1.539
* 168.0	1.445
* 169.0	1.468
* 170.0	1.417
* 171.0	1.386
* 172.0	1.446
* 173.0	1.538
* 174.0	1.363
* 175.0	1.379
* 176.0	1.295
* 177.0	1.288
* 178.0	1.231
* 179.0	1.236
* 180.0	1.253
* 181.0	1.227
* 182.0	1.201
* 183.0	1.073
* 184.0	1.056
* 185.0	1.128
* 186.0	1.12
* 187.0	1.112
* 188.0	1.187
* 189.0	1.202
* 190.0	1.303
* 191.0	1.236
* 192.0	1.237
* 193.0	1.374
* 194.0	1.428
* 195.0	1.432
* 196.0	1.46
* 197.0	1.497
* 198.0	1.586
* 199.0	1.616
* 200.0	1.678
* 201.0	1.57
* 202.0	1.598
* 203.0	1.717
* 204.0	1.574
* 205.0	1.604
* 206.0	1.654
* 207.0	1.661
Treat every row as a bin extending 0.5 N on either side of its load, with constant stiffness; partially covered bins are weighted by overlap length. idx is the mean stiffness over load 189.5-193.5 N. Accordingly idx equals 1.29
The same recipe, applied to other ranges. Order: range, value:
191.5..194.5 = 1.35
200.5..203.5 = 1.63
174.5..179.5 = 1.29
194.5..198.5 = 1.49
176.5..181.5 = 1.25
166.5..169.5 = 1.48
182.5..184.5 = 1.06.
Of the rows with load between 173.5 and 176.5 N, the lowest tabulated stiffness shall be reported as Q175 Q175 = 1.295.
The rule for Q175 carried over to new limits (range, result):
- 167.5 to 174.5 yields 1.363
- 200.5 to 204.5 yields 1.57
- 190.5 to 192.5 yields 1.236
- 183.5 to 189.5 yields 1.056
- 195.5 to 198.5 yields 1.46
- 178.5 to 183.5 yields 1.073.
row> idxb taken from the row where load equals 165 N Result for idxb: 1.443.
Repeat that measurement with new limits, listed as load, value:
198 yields 1.586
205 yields 1.604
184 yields 1.056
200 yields 1.678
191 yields 1.236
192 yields 1.237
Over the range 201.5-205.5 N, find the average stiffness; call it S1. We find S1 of 1.62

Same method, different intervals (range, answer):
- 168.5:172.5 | 1.43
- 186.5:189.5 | 1.17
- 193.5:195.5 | 1.43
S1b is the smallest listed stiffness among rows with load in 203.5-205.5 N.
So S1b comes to 1.574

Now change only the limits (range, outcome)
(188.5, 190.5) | 1.202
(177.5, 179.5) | 1.231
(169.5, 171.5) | 1.386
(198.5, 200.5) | 1.616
